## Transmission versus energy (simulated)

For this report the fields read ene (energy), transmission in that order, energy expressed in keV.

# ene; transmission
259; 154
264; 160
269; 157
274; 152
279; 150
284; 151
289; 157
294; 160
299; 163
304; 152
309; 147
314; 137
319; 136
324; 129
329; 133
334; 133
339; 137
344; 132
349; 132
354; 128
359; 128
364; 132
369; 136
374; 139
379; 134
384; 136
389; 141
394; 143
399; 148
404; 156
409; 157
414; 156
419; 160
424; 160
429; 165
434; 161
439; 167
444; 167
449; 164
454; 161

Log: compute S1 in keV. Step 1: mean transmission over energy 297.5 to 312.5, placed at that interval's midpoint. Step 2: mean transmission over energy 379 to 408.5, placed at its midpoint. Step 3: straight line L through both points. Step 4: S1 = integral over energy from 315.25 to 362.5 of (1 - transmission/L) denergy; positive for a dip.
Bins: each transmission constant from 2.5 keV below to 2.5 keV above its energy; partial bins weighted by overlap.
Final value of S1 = 5.46 keV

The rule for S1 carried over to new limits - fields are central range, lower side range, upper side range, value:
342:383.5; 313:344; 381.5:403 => 1.8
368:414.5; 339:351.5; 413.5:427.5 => 1.5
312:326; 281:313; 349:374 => 1.2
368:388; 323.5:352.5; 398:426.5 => 1.2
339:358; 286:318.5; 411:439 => 2.9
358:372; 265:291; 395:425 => 2.0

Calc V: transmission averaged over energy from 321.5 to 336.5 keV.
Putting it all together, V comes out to 132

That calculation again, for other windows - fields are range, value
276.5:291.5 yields 153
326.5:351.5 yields 133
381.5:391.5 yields 138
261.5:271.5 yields 158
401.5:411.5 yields 156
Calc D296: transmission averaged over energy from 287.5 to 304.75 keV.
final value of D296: 159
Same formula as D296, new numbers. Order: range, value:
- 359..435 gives 147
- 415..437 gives 161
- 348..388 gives 133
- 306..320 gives 141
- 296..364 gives 137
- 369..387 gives 136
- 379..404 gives 143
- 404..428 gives 158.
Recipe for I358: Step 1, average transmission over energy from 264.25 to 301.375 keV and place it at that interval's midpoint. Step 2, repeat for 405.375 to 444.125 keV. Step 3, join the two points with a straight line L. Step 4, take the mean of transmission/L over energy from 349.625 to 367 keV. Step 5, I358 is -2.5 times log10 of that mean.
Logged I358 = 0.218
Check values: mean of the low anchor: 156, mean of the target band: 130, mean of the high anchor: 161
